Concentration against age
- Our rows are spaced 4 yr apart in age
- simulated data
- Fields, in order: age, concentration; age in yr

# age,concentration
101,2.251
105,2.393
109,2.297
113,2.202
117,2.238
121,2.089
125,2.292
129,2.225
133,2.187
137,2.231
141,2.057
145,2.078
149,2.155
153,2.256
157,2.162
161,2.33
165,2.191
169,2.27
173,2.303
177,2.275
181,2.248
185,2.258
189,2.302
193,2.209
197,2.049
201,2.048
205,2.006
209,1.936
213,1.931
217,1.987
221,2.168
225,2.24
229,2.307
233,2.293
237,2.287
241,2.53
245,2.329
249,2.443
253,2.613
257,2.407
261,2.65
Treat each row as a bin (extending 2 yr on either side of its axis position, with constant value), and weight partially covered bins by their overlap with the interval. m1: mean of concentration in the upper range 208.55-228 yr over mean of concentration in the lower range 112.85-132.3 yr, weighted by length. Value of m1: 0.94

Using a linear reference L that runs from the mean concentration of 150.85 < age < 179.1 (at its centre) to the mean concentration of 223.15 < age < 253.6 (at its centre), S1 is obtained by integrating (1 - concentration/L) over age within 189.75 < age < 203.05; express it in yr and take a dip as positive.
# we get 1.1 yr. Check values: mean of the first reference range 2.25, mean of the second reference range 2.37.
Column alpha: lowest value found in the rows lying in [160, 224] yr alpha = 1.931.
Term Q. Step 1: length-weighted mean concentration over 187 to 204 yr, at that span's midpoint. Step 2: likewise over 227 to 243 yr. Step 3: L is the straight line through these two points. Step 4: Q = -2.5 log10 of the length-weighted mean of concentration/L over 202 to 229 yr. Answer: 0.094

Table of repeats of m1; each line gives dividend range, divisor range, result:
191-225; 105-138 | 0.92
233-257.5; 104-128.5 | 1.08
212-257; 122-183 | 1.04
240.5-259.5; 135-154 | 1.15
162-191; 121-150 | 1.04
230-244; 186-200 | 1.08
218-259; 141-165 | 1.08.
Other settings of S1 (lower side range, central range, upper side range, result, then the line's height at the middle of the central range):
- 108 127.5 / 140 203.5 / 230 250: 2.38 yr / 2.29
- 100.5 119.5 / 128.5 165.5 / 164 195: 1.31 yr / 2.27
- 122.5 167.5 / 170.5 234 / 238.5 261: 5.11 yr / 2.35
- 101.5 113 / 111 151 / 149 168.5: 1.70 yr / 2.27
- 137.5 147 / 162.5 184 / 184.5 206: -1.38 yr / 2.12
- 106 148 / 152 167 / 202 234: -0.51 yr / 2.16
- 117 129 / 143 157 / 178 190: 0.44 yr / 2.23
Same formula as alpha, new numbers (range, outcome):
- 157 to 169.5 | 2.162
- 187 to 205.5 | 2.006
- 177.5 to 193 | 2.209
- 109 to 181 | 2.057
